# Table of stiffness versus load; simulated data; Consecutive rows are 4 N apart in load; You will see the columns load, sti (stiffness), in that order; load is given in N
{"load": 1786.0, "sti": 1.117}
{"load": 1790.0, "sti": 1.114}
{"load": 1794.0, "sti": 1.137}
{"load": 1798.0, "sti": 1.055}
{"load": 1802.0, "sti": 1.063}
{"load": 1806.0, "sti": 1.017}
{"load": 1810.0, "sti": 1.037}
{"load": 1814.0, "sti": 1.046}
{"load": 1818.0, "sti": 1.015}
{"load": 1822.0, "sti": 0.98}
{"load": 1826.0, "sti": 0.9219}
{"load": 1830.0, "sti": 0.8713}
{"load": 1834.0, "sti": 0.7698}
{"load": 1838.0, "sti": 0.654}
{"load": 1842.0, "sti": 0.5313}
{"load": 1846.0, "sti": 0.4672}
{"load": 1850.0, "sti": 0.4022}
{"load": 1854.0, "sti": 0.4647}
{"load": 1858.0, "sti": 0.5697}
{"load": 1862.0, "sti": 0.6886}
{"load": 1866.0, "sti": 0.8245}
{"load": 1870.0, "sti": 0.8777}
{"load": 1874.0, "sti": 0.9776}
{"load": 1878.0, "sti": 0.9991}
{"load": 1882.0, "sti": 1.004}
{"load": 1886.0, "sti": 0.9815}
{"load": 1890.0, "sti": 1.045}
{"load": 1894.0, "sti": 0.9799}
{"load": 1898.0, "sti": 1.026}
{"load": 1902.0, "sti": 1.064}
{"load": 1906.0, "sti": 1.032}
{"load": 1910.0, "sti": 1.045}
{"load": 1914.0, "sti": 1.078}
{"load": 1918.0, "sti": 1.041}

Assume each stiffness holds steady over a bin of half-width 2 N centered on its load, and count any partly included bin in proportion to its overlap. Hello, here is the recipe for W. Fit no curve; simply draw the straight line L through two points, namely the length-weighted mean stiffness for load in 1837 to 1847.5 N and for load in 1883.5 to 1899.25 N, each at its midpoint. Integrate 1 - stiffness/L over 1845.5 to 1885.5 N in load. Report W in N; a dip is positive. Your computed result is 1.8 N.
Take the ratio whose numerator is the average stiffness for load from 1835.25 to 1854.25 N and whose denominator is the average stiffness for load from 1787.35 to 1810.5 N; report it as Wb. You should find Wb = 0.48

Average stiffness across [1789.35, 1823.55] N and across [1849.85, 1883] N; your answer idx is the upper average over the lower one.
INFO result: 0.73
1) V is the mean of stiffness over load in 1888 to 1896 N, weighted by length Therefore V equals 1.01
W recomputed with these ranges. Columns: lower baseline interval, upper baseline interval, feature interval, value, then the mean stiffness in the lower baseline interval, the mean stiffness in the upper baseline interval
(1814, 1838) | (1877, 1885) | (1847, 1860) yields 6.5 N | 0.901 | 0.999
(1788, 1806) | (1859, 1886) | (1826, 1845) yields 5.2 N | 1.08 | 0.89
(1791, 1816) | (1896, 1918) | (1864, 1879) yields 2.0 N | 1.06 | 1.05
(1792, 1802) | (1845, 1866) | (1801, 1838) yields -2.8 N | 1.09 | 0.55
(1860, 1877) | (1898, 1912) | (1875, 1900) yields -1.4 N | 0.851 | 1.04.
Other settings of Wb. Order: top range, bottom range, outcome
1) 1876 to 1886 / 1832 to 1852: 1.77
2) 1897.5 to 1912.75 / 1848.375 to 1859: 2.21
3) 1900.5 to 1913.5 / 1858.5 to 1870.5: 1.38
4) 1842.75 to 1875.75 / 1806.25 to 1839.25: 0.71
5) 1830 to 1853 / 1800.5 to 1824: 0.57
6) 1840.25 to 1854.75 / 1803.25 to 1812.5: 0.45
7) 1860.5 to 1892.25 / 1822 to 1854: 1.39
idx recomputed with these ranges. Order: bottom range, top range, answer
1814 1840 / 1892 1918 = 1.18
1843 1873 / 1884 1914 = 1.65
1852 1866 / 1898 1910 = 1.71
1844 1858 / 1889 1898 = 2.19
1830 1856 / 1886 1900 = 1.77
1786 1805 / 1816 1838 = 0.81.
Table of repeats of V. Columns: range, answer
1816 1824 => 0.997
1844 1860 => 0.476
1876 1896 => 1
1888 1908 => 1.03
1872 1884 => 0.994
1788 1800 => 1.1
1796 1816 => 1.04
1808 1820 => 1.03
